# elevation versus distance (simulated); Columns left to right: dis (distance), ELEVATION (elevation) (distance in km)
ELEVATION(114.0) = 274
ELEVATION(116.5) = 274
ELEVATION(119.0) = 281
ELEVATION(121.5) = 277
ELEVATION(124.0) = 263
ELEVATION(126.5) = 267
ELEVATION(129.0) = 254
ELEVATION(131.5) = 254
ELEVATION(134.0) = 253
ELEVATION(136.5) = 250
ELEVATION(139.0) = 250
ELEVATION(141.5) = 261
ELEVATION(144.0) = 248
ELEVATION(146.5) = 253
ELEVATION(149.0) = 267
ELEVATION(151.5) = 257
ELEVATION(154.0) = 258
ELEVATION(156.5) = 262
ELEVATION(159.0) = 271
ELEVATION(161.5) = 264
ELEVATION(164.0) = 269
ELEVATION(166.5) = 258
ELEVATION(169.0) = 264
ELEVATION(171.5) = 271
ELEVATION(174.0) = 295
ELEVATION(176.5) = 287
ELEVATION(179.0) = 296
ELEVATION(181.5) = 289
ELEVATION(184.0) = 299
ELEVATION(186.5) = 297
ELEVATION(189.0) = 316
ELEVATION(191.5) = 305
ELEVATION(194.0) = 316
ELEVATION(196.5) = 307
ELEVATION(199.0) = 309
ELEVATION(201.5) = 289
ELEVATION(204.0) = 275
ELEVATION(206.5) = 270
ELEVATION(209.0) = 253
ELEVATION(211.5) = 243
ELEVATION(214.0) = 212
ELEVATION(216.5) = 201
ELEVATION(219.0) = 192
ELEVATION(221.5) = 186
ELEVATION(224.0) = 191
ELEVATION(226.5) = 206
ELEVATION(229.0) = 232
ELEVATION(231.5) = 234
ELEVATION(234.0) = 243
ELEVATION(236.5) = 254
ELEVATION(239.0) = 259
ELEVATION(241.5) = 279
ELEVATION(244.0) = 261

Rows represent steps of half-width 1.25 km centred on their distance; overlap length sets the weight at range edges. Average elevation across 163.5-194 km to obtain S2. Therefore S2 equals 289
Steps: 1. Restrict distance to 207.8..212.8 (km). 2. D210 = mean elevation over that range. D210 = 248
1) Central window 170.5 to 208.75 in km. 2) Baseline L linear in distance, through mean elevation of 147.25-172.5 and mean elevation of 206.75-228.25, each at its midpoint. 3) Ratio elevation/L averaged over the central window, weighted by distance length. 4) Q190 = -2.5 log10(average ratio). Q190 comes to -0.230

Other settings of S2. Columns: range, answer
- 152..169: 263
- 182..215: 285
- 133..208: 277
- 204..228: 220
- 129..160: 257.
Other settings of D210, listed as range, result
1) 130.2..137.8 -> 252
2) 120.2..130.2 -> 265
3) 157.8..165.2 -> 268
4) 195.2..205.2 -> 295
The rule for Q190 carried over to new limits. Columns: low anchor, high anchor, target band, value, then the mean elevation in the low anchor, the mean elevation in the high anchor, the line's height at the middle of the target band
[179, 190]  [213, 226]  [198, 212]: -0.15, 299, 197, 239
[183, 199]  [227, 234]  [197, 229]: 0.13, 307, 232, 265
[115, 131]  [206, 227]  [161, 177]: -0.13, 269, 216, 243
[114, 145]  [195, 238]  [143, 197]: -0.11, 262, 242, 252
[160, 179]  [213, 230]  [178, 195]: -0.21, 274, 202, 251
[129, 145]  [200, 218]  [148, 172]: -0.05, 253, 249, 252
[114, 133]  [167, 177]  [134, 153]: 0.07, 267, 277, 271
